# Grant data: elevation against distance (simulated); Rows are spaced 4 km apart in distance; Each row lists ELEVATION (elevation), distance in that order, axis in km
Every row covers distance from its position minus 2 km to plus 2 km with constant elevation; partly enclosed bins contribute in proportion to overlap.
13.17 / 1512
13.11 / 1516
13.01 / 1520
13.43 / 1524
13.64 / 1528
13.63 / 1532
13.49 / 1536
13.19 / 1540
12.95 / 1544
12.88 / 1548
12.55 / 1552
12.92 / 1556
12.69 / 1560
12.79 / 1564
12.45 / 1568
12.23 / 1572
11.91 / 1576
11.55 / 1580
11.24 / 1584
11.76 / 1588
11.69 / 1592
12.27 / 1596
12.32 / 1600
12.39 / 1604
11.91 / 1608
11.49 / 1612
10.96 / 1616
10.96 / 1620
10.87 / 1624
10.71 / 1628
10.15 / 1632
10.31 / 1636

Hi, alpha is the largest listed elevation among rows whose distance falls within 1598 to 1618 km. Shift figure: 12.39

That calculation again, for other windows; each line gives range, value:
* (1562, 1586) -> 12.79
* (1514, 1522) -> 13.11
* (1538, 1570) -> 13.19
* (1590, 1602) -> 12.32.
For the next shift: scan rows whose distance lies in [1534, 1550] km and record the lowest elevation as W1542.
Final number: 12.88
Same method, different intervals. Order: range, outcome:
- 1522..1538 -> 13.43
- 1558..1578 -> 11.91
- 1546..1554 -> 12.55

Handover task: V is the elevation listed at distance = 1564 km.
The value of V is 12.79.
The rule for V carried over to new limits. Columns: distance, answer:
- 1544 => 12.95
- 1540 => 13.19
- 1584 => 11.24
